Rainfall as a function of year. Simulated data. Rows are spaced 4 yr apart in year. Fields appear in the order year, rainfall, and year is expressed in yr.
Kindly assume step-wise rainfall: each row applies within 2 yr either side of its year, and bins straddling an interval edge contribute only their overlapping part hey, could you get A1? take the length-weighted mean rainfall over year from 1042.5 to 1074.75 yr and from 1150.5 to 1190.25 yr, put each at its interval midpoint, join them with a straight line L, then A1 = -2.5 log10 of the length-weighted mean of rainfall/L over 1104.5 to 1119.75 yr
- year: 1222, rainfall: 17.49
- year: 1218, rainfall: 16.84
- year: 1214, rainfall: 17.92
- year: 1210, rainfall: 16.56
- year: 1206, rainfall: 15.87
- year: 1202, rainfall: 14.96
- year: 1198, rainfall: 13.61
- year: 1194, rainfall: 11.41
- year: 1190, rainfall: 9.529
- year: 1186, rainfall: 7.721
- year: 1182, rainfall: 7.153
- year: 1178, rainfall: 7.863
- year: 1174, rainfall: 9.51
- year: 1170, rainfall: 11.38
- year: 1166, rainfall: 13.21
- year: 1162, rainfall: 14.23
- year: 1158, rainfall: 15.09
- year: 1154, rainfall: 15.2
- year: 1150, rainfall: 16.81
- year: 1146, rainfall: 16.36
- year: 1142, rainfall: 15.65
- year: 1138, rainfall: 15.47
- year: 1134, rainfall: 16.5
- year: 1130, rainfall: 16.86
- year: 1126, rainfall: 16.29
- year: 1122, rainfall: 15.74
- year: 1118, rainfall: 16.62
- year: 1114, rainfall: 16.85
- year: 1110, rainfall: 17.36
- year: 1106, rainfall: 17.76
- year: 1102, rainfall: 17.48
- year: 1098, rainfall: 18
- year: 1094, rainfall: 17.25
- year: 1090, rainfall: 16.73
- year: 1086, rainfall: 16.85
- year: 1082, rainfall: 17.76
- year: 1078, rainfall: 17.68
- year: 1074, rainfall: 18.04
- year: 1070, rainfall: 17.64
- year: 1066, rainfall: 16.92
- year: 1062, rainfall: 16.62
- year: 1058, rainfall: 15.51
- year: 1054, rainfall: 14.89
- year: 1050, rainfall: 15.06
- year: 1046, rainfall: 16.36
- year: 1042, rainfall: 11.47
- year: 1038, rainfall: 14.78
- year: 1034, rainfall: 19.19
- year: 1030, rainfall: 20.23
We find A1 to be -0.23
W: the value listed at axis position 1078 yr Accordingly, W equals 17.68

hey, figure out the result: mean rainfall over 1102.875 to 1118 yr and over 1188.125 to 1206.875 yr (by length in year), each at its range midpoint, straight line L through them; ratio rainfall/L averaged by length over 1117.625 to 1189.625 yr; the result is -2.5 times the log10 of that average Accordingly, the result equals 0.13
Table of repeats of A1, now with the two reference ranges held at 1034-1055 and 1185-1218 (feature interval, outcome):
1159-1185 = 0.30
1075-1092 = -0.18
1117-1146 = -0.13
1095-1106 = -0.21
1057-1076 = -0.15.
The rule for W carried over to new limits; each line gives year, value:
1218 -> 16.84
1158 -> 15.09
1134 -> 16.5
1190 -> 9.529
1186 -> 7.721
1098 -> 18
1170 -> 11.38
